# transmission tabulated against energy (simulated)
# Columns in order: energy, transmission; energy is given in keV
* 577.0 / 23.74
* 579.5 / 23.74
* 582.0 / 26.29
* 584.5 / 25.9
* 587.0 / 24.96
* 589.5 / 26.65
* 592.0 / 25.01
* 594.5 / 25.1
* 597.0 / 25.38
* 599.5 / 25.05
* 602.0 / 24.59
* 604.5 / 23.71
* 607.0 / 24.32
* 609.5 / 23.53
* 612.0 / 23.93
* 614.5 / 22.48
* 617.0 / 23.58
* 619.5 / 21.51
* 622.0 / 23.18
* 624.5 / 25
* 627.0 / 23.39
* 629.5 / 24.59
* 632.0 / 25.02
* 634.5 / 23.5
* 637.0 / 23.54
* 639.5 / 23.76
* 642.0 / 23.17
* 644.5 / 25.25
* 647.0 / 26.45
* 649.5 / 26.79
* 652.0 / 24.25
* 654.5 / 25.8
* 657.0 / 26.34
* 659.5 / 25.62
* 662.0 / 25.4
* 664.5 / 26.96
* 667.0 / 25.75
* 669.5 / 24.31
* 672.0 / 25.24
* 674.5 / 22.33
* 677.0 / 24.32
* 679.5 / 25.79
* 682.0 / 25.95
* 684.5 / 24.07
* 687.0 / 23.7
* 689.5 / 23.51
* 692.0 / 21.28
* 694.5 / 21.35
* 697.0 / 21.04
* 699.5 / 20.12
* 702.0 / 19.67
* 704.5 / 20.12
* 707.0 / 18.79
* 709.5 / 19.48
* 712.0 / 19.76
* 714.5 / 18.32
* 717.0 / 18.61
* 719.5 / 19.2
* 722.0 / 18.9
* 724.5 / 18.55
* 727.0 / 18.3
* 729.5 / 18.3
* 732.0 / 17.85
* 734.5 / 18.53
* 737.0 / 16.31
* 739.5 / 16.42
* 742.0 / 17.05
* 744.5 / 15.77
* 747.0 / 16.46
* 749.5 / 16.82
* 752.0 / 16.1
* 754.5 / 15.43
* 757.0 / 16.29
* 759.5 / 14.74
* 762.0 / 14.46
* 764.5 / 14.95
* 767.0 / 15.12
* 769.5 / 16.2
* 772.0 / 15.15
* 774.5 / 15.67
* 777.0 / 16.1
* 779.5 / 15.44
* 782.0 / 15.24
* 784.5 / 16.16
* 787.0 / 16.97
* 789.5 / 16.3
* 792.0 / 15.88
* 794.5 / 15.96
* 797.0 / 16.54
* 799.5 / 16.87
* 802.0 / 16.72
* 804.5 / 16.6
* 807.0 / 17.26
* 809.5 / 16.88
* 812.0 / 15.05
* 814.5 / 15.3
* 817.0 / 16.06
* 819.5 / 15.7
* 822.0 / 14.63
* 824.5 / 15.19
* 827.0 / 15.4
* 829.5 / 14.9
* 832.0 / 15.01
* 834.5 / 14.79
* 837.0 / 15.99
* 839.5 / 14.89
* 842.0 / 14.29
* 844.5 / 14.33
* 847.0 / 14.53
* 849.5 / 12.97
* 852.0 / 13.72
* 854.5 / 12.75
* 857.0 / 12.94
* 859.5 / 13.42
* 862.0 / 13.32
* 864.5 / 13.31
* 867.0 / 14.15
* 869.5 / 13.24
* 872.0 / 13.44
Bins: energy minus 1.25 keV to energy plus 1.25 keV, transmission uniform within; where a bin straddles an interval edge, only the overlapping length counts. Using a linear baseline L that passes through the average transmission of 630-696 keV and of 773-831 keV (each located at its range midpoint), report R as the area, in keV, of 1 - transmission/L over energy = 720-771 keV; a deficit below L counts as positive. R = 7.4 keV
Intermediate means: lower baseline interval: 24.6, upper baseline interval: 15.9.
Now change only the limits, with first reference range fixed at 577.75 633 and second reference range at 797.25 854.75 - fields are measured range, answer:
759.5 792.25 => 3.2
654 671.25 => -2.9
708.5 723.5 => 0.6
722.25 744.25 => 1.7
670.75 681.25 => -1.5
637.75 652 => -1.4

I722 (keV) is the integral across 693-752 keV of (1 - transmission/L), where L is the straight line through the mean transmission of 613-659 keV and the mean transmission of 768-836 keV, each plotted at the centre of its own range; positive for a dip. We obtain 4.35 keV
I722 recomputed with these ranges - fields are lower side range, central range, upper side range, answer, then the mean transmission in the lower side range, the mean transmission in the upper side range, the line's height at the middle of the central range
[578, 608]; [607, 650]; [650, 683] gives 1.98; 25.1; 25.3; 25.2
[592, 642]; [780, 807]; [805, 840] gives 0.60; 24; 15.5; 16.7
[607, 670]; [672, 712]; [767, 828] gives -0.83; 24.5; 16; 21.6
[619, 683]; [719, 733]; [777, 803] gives 1.15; 24.8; 16.2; 20.1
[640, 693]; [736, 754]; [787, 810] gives 3.21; 24.9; 16.6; 19.9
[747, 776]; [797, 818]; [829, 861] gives -2.20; 15.6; 14.2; 14.8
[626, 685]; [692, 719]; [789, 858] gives 2.78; 24.9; 15.3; 22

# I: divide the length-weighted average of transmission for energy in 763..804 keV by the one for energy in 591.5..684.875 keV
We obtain 0.65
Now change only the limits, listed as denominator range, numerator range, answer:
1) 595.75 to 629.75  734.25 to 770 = 0.67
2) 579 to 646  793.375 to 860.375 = 0.62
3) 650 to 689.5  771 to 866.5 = 0.61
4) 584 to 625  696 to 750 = 0.76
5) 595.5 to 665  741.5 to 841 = 0.64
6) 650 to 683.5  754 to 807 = 0.63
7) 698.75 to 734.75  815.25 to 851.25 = 0.79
